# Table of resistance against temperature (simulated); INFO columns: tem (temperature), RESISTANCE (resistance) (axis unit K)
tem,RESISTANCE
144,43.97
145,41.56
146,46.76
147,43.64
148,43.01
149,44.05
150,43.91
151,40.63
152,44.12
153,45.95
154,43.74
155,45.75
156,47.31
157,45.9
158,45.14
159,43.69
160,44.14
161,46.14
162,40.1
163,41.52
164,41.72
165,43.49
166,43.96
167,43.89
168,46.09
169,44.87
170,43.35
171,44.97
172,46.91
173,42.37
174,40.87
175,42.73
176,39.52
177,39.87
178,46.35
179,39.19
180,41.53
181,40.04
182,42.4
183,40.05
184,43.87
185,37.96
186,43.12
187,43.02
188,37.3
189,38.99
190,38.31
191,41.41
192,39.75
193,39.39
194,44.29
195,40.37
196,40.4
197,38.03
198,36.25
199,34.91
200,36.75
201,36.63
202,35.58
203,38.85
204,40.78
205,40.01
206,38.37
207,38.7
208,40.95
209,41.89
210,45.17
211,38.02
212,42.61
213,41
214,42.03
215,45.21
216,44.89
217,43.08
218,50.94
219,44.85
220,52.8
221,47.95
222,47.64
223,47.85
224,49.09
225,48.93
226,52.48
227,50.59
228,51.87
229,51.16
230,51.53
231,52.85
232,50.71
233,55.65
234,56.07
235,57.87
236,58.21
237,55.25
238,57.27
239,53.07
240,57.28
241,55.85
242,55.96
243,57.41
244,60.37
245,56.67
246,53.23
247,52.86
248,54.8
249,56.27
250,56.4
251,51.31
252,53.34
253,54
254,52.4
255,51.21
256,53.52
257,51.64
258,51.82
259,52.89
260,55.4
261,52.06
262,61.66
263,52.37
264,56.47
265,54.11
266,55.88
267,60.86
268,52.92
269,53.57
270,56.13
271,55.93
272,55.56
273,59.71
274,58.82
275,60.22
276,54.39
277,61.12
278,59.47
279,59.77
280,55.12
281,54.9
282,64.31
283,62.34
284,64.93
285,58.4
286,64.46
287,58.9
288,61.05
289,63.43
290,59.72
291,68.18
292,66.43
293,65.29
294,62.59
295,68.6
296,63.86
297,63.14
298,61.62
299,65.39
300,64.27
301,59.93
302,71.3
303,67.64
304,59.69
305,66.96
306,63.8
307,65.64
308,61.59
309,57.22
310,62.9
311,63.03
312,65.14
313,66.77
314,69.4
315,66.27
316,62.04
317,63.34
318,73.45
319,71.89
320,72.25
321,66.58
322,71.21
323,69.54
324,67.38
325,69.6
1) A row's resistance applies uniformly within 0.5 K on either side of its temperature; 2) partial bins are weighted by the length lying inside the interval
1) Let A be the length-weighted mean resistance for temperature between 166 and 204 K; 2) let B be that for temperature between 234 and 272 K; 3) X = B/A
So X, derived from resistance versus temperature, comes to 1.35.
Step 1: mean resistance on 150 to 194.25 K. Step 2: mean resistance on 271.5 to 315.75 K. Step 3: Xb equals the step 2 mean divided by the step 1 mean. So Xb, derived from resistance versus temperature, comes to 1.5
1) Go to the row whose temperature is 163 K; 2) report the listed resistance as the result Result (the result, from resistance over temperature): 41.52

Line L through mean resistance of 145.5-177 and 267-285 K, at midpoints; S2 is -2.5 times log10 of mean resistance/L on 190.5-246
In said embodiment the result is 0.10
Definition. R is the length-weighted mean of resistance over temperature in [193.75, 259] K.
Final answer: 48.4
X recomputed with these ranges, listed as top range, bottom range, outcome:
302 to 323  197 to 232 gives 1.49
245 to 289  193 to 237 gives 1.25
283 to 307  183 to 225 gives 1.53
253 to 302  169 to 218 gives 1.44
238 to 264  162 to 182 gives 1.28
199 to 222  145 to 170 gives 0.96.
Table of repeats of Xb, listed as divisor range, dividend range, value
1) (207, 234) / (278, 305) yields 1.33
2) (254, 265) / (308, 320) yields 1.22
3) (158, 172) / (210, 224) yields 1.04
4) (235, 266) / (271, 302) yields 1.12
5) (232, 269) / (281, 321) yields 1.17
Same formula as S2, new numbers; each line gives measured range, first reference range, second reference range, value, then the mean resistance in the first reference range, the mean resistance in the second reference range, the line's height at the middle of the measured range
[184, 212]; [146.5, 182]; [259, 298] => 0.212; 43.4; 59.5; 48.2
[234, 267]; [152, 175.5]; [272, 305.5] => 0.030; 44.1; 62.2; 56.7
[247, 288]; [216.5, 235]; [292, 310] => 0.030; 50.5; 64.1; 58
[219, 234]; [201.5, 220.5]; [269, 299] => -0.099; 42.4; 60.9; 46.3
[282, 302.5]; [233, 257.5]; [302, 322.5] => -0.017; 55.1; 66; 62.7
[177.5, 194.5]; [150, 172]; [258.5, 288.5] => 0.153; 44.2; 57.8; 47.2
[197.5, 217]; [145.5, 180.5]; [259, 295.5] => 0.236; 43.6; 59.2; 49.7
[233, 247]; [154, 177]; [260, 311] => -0.041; 43.7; 60.7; 54.3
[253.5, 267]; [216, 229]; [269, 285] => 0.029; 48.9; 58.7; 55.7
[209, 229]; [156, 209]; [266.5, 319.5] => 0.037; 41.3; 62.3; 48.3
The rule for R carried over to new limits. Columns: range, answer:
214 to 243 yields 51.6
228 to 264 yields 54.6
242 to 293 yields 57.2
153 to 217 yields 41.7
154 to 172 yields 44.3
